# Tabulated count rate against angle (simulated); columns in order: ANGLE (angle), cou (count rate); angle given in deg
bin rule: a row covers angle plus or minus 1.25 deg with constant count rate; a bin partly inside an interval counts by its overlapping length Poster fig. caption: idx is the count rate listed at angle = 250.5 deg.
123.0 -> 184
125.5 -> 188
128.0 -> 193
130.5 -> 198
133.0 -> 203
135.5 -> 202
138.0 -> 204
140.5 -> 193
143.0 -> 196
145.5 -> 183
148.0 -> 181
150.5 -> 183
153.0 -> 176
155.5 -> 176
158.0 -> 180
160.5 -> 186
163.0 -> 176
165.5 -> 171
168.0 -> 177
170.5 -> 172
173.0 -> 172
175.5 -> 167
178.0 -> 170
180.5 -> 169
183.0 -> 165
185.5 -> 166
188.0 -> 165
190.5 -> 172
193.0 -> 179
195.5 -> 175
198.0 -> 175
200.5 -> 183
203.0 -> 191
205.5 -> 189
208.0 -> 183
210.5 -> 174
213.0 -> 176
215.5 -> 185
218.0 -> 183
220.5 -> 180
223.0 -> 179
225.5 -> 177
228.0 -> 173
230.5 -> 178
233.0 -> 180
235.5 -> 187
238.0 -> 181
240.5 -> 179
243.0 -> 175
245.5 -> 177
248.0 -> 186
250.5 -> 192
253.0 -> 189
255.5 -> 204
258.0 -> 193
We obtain 192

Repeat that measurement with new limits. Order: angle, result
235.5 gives 187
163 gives 176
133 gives 203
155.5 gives 176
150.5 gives 183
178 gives 170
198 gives 175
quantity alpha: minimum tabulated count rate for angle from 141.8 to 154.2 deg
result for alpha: 176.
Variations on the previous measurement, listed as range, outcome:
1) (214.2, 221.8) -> 180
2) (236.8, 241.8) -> 179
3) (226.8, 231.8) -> 173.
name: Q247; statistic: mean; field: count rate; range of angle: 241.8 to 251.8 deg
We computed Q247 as 183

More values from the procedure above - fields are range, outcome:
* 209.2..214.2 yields 175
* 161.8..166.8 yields 174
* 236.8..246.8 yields 178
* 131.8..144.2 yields 200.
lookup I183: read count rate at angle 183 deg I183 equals 165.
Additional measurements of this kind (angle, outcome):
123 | 184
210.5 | 174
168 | 177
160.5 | 186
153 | 176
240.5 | 179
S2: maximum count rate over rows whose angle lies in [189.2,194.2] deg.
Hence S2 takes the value 179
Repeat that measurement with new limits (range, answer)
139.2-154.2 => 196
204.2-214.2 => 189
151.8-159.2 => 180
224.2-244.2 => 187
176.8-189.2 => 170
